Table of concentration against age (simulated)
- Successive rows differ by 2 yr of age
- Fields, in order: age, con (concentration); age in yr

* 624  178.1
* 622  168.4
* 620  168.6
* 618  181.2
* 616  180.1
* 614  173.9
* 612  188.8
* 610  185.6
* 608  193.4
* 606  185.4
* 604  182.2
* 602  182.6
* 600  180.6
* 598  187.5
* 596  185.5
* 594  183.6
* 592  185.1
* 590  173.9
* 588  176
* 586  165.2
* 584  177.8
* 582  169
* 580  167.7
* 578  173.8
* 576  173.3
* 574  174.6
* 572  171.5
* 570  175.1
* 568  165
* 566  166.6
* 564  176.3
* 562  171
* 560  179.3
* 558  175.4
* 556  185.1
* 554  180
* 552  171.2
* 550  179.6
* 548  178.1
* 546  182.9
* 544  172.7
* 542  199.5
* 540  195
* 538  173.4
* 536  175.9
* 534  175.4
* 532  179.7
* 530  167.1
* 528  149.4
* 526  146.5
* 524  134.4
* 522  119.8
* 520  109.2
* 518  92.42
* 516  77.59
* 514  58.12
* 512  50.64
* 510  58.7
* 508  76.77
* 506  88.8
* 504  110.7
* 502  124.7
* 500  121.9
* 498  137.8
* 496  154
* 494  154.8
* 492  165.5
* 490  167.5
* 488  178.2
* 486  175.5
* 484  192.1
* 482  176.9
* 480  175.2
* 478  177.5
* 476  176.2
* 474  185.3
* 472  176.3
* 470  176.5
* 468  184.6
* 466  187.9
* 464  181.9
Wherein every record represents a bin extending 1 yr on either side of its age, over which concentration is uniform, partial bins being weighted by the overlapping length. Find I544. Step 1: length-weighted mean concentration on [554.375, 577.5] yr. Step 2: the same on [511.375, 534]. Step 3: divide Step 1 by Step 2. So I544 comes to 1.4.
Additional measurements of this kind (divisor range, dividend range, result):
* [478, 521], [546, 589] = 1.37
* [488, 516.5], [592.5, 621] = 1.61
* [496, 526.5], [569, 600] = 1.73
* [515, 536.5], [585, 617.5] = 1.32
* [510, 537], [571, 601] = 1.43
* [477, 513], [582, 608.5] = 1.31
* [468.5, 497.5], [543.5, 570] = 1.01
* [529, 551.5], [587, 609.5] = 1.02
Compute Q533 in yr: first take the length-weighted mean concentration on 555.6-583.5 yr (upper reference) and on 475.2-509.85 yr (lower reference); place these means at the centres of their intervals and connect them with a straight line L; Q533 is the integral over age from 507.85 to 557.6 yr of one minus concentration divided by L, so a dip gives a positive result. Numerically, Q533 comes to 5.2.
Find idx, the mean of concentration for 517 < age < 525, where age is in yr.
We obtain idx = 114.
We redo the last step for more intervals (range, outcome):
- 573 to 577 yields 174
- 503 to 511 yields 83.7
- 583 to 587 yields 172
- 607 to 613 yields 189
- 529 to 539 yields 174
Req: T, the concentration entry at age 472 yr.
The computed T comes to 176.3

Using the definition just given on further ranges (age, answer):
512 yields 50.64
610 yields 185.6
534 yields 175.4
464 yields 181.9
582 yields 169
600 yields 180.6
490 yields 167.5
